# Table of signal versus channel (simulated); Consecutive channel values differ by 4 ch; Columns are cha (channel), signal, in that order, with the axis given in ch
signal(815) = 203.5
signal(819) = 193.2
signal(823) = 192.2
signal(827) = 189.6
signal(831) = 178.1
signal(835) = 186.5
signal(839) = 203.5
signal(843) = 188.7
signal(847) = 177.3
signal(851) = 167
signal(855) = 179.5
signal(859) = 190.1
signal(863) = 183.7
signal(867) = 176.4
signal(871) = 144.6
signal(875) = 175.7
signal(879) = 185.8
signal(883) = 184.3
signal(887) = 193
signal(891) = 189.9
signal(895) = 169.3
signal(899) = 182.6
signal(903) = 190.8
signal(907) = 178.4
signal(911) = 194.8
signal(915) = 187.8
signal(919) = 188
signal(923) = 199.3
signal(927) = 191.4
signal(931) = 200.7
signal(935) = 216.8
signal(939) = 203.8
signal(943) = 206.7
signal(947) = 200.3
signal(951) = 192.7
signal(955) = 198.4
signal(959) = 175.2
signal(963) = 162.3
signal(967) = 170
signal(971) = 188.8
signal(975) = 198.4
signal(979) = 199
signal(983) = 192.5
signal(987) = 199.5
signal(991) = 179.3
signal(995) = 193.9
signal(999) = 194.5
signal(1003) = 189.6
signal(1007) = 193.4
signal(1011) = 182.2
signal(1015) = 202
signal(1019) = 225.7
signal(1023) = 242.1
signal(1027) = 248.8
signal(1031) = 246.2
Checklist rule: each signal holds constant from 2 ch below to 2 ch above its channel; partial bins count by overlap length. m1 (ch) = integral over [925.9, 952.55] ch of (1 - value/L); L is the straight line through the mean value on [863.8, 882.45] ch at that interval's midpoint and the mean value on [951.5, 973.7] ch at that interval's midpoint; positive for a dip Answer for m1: -3.57 ch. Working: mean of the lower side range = 173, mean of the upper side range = 180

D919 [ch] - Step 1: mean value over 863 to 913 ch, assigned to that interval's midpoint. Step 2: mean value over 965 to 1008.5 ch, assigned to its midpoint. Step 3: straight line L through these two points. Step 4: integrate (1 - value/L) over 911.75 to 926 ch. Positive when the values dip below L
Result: -0.6 ch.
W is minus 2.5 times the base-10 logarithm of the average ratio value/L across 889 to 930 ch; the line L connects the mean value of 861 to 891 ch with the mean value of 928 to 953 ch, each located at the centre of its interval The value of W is 0.02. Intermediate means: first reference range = 178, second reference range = 203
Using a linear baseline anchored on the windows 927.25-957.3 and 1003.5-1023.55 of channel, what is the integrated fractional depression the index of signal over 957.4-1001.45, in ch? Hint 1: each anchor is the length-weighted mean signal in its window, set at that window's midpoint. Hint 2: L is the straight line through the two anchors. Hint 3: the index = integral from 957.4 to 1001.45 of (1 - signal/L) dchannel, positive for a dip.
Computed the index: 3.6 ch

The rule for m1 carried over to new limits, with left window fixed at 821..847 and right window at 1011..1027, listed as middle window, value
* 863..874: 1.62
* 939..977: 3.90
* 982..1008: 3.04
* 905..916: 0.84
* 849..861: 0.85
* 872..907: 2.84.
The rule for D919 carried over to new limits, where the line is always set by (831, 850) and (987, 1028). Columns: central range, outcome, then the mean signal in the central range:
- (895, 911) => 0.80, 183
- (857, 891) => 1.84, 180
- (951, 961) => 0.53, 188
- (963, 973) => 1.19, 176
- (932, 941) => -0.58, 209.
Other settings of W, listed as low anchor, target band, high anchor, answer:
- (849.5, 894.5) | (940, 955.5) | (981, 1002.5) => -0.07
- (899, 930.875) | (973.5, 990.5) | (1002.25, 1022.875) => 0.02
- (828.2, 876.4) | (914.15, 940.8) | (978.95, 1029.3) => -0.04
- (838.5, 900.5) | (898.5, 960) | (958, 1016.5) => -0.06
